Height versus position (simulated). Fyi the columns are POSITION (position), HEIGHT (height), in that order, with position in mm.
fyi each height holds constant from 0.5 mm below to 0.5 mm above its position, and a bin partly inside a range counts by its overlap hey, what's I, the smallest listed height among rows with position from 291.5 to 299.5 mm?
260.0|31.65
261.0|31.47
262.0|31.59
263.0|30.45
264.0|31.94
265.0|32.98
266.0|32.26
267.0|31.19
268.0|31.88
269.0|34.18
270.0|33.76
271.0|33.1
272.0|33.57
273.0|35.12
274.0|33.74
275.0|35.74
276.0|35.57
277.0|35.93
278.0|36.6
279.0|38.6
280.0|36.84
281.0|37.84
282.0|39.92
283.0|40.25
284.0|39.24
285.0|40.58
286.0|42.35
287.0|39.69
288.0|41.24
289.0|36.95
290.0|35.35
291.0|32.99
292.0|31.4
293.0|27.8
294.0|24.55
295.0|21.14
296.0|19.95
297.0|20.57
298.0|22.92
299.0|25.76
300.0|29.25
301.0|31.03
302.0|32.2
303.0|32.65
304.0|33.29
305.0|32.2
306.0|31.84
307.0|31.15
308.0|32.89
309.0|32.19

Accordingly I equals 19.95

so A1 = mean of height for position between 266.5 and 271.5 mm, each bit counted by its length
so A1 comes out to 32.8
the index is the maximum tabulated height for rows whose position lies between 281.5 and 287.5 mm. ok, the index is 42.35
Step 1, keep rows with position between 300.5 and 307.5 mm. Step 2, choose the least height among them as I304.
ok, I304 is 31.03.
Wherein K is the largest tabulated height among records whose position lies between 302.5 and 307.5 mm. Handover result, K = 33.29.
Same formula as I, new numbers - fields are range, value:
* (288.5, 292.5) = 31.4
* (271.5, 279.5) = 33.57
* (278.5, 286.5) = 36.84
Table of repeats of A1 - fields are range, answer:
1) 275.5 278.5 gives 36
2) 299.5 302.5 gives 30.8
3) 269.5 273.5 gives 33.9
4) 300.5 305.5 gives 32.3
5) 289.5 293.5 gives 31.9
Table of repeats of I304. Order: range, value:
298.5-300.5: 25.76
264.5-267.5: 31.19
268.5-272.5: 33.1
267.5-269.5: 31.88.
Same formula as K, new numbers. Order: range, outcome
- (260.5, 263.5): 31.59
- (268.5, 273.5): 35.12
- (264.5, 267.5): 32.98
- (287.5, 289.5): 41.24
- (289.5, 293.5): 35.35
